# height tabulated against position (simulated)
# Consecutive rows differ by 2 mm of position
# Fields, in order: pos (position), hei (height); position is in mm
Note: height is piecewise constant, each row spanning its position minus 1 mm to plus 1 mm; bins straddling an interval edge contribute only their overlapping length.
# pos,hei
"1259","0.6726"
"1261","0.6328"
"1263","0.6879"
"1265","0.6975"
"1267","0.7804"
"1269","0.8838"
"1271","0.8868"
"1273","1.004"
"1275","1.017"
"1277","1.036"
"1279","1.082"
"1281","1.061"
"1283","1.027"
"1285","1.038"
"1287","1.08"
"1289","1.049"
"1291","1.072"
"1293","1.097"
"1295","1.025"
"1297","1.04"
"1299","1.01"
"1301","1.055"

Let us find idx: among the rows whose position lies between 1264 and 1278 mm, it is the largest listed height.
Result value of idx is 1.036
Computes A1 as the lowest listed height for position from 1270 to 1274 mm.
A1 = 0.8868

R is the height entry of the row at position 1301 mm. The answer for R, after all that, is 1.055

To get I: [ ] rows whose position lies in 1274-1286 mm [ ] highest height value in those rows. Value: 1.082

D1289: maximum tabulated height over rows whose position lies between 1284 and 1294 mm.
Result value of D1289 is 1.097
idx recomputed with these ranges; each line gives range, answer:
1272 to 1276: 1.017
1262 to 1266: 0.6975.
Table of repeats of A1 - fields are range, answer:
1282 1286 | 1.027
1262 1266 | 0.6879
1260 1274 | 0.6328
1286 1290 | 1.049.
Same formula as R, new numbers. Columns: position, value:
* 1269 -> 0.8838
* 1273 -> 1.004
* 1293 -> 1.097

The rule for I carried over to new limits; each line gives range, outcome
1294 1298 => 1.04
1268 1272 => 0.8868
